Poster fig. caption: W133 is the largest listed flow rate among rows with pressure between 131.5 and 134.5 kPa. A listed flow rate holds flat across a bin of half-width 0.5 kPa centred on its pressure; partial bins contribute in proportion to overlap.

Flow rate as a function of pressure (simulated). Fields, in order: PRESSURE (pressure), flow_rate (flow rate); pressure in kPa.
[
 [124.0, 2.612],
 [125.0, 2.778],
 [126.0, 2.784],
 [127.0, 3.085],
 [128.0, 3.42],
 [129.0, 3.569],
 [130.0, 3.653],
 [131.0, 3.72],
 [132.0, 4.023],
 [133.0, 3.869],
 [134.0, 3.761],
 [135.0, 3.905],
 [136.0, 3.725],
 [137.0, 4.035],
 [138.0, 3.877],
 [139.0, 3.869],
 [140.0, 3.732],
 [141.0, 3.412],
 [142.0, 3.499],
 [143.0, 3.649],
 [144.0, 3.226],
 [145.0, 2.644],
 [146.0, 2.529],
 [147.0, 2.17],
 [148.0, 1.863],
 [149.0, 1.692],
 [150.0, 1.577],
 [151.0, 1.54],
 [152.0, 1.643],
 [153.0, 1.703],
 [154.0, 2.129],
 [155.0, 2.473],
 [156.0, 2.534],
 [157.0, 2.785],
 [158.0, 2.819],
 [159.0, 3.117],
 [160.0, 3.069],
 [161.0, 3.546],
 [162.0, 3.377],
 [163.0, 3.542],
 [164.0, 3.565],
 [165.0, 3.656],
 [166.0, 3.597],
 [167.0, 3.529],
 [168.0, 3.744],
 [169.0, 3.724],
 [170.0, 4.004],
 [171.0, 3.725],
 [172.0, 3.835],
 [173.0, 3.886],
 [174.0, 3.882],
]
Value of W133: 4.023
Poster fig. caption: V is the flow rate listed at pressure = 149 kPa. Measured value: 1.692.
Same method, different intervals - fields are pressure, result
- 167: 3.529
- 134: 3.761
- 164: 3.565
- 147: 2.17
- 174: 3.882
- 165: 3.656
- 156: 2.534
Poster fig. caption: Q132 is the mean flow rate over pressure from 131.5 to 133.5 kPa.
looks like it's 3.95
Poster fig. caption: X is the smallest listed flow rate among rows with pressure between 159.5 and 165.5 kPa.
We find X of 3.069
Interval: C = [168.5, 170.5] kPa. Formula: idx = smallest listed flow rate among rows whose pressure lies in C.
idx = 3.724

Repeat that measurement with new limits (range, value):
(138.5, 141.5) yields 3.412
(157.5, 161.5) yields 2.819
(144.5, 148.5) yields 1.863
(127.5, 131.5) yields 3.42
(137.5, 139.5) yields 3.869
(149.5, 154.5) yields 1.54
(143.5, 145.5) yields 2.644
